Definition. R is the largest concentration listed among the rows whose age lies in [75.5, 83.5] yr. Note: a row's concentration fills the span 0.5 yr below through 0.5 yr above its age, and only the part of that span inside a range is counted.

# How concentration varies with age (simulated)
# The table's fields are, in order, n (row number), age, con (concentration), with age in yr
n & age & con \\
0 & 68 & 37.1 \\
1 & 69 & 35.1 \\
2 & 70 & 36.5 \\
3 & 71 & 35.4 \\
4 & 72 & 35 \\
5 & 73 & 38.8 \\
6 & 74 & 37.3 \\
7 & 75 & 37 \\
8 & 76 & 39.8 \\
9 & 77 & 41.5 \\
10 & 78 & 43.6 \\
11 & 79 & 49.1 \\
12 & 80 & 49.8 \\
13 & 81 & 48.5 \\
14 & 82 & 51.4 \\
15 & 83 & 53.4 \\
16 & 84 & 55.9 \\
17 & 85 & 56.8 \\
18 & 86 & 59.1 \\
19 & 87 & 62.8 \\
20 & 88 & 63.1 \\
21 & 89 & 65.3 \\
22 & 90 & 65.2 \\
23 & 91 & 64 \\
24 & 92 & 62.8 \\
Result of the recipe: 53.4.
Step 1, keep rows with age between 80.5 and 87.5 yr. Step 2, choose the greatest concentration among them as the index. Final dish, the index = 62.8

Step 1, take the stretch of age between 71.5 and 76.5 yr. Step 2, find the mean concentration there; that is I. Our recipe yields 37.6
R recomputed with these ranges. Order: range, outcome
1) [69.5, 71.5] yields 36.5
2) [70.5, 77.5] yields 41.5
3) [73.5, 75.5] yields 37.3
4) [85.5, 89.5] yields 65.3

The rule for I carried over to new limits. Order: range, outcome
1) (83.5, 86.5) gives 57.3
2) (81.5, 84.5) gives 53.6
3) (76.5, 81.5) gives 46.5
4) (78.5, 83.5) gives 50.4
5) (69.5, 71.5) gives 36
